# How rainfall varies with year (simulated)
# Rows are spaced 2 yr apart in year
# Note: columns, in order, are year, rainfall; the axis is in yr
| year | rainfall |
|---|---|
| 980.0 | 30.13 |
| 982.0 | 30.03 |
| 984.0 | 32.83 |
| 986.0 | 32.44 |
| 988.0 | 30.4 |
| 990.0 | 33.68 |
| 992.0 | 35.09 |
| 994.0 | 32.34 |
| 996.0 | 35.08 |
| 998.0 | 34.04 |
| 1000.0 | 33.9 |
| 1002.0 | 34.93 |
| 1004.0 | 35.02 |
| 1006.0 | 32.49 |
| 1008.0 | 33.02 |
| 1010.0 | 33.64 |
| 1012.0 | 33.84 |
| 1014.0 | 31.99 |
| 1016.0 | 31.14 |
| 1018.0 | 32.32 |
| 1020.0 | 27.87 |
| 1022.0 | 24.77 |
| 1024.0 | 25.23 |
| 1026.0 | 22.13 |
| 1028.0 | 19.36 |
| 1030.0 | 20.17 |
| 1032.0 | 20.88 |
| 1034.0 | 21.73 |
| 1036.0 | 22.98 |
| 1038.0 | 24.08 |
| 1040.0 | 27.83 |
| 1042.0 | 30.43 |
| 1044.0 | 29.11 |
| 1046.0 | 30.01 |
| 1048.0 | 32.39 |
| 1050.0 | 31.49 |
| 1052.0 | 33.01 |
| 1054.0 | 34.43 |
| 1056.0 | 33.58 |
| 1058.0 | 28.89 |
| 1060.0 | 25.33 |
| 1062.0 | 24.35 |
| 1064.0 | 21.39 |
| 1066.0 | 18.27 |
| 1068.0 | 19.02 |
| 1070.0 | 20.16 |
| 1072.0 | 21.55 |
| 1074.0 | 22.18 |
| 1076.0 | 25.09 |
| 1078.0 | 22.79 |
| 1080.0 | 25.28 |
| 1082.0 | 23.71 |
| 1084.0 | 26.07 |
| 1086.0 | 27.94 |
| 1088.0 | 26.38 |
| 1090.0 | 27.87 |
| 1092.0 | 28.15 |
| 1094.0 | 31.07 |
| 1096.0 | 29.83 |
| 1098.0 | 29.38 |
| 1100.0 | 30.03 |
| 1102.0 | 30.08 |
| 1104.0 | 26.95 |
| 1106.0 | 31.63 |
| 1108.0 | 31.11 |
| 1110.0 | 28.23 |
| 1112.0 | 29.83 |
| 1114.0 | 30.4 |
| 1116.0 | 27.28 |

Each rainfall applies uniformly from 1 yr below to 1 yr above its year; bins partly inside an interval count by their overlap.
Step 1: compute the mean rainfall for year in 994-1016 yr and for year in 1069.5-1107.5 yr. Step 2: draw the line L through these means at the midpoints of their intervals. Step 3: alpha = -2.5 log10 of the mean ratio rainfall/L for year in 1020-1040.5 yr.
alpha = 0.34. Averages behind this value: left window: 33.6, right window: 26.8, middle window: 23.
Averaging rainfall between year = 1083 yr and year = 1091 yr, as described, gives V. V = 27.1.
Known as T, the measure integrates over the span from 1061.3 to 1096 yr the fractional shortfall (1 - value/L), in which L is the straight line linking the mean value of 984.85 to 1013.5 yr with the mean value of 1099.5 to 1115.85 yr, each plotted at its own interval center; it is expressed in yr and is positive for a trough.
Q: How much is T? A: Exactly 7.1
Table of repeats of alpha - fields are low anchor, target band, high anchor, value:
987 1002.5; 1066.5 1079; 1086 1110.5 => 0.36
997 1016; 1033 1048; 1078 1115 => 0.17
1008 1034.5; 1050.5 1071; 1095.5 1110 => 0.09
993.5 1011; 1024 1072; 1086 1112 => 0.23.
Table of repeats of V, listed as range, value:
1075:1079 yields 23.9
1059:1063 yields 24.8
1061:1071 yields 20.6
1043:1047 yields 29.6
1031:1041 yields 23.5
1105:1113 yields 30.2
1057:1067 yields 23.6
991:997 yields 34.2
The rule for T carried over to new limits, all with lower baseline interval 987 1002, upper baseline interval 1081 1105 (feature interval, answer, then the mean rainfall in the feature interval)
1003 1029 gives 2.4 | 29.4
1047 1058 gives -0.8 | 32.6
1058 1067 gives 2.0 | 23.1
